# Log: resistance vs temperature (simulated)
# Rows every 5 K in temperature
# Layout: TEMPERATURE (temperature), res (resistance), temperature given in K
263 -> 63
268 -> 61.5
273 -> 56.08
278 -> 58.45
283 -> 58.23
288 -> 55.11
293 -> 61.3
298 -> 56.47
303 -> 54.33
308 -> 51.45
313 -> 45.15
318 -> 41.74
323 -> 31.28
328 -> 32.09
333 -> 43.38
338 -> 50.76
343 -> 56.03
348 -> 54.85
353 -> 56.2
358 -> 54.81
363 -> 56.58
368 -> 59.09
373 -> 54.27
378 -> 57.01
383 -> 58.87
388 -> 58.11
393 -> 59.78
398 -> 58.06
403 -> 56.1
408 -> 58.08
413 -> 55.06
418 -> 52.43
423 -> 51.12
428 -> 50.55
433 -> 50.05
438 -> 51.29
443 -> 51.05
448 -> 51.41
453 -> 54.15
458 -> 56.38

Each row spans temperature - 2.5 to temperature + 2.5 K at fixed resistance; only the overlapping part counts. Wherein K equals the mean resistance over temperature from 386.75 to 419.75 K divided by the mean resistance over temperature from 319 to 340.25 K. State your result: 1.44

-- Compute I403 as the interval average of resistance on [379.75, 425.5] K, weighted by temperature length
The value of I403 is 56.4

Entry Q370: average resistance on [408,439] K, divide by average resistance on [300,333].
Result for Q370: 1.2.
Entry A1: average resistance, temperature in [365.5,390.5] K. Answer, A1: 57.5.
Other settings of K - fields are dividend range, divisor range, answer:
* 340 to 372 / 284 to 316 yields 1.04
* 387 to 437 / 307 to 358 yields 1.18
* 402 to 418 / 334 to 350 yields 1.06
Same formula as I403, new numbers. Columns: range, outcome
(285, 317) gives 53.5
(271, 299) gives 57.7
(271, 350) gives 50.4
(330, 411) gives 55.6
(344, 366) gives 55.7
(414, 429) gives 51.8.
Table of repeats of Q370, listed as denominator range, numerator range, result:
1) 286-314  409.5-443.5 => 0.95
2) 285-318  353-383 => 1.06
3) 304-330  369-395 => 1.40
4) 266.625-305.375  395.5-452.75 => 0.92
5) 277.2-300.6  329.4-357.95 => 0.89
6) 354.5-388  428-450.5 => 0.90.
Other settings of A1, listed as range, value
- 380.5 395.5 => 58.9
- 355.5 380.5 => 56.4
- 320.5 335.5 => 35.6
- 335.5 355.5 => 54.5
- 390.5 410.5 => 58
